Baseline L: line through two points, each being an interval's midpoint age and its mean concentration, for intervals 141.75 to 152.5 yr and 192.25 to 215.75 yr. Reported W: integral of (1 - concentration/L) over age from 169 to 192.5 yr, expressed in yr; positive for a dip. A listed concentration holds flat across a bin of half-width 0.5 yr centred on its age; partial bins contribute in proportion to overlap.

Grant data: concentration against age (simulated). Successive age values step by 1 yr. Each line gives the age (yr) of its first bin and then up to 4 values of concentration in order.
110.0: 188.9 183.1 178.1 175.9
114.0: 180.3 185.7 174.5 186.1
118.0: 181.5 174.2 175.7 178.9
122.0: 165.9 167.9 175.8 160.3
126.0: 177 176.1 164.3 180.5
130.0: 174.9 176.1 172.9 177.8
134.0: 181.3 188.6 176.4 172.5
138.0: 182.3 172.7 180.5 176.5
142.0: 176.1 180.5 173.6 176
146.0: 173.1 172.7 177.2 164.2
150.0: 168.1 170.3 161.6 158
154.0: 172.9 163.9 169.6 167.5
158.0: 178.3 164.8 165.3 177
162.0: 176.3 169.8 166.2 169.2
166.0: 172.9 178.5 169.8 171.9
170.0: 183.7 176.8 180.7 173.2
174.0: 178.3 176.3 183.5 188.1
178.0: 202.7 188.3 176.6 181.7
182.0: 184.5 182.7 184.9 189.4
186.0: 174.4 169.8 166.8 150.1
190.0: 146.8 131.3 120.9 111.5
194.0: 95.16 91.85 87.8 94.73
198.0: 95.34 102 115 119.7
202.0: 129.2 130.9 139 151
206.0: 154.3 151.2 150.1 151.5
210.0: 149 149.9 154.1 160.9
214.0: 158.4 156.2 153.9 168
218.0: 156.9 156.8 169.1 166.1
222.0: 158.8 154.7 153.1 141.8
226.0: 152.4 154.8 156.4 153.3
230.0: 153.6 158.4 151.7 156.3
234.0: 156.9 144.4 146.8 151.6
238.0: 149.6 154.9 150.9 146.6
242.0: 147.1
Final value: -4.1 yr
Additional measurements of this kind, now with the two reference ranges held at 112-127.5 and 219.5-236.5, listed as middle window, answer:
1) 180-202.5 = 3.3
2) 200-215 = 1.2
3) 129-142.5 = -0.4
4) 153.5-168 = -0.3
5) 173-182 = -1.1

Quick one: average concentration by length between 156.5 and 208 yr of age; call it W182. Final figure 157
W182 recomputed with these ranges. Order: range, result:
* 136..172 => 172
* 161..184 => 179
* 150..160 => 167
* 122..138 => 175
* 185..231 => 143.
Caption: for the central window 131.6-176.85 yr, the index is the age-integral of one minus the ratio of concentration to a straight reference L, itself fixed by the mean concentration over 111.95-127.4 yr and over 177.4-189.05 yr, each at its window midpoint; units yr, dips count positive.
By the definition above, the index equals 1.14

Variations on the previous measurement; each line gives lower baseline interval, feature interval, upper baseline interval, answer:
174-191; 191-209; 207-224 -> 4.8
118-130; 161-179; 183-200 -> -4.0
